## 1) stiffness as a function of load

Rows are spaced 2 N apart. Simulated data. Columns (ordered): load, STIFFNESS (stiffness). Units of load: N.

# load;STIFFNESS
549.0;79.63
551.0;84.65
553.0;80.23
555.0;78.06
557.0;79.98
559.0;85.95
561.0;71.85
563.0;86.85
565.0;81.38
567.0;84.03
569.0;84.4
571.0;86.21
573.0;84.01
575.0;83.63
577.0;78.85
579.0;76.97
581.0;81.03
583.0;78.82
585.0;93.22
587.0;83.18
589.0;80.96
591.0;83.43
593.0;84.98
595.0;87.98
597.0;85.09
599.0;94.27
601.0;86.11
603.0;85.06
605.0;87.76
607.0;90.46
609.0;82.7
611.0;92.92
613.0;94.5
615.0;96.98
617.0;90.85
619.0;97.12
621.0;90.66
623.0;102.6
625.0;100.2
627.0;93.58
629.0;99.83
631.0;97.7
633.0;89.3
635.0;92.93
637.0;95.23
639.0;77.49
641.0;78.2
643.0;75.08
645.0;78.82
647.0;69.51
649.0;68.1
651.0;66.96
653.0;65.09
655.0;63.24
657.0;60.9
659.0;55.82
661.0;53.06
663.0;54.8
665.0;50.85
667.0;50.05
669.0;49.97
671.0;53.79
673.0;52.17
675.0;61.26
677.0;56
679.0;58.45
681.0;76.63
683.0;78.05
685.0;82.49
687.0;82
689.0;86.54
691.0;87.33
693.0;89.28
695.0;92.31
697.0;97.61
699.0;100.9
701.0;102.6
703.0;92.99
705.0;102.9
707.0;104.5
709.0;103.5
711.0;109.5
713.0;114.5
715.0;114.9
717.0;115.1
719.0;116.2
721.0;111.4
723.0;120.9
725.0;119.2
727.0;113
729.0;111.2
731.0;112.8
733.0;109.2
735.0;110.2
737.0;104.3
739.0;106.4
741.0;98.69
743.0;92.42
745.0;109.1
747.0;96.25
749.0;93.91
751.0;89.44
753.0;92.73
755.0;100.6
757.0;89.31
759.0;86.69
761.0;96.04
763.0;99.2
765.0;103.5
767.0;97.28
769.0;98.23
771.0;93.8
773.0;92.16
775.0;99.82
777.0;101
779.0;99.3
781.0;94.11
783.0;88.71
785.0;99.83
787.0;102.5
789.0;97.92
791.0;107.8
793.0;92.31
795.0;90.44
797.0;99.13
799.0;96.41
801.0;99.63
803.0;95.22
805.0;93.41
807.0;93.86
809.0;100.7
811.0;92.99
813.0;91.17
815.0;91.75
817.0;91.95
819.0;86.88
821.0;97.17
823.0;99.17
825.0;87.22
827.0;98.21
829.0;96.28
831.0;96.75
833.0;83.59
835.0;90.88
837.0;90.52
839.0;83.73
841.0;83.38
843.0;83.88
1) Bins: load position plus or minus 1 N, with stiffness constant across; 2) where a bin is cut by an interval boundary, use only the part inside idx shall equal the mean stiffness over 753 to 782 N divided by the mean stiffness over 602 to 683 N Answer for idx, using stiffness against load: 1.3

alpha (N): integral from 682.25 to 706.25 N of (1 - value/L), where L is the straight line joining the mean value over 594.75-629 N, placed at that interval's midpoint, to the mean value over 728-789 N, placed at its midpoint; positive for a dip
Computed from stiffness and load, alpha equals 1.1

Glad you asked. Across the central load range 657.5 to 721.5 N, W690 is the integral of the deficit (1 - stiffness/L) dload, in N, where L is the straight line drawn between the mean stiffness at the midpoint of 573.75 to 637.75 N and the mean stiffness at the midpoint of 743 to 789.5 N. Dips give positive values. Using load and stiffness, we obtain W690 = 7.3 N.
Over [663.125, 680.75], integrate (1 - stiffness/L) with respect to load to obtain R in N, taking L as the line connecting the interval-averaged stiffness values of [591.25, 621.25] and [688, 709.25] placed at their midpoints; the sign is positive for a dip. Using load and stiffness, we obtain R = 7.3 N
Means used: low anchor 89.6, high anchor 96.2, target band 55.1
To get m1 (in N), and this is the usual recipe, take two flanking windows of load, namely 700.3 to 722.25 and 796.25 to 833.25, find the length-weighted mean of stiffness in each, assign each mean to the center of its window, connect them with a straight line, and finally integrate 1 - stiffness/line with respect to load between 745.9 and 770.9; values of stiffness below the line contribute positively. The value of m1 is 1.6 N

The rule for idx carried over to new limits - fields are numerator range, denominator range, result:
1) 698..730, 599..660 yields 1.30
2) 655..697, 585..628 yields 0.75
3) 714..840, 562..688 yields 1.25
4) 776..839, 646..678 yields 1.63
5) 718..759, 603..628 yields 1.12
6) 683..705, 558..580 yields 1.11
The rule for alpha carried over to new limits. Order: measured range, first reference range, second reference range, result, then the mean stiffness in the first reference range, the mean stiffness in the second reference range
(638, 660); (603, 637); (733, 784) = 5.9 N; 93.5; 97.6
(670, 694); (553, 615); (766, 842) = 4.6 N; 84.6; 94.6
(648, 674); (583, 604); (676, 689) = 6.5 N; 86.1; 73.4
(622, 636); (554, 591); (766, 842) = -1.9 N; 82.2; 94.6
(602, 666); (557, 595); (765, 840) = 3.4 N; 82.8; 95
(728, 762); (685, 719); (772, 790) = -0.5 N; 99.8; 97.3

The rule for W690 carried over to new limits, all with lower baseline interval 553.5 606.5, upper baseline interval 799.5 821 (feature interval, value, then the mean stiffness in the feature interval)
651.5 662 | 3.3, 60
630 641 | -0.4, 89.4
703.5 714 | -2.0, 106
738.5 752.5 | -1.0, 97.5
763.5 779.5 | -1.0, 98.1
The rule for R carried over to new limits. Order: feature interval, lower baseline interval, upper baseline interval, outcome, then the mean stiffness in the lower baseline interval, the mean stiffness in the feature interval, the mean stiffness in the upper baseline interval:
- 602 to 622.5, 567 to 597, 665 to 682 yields -4.6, 83.5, 91.2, 56.9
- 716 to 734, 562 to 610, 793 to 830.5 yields -4.7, 84.6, 114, 94.5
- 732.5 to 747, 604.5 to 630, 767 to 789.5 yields -1.1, 94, 104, 97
